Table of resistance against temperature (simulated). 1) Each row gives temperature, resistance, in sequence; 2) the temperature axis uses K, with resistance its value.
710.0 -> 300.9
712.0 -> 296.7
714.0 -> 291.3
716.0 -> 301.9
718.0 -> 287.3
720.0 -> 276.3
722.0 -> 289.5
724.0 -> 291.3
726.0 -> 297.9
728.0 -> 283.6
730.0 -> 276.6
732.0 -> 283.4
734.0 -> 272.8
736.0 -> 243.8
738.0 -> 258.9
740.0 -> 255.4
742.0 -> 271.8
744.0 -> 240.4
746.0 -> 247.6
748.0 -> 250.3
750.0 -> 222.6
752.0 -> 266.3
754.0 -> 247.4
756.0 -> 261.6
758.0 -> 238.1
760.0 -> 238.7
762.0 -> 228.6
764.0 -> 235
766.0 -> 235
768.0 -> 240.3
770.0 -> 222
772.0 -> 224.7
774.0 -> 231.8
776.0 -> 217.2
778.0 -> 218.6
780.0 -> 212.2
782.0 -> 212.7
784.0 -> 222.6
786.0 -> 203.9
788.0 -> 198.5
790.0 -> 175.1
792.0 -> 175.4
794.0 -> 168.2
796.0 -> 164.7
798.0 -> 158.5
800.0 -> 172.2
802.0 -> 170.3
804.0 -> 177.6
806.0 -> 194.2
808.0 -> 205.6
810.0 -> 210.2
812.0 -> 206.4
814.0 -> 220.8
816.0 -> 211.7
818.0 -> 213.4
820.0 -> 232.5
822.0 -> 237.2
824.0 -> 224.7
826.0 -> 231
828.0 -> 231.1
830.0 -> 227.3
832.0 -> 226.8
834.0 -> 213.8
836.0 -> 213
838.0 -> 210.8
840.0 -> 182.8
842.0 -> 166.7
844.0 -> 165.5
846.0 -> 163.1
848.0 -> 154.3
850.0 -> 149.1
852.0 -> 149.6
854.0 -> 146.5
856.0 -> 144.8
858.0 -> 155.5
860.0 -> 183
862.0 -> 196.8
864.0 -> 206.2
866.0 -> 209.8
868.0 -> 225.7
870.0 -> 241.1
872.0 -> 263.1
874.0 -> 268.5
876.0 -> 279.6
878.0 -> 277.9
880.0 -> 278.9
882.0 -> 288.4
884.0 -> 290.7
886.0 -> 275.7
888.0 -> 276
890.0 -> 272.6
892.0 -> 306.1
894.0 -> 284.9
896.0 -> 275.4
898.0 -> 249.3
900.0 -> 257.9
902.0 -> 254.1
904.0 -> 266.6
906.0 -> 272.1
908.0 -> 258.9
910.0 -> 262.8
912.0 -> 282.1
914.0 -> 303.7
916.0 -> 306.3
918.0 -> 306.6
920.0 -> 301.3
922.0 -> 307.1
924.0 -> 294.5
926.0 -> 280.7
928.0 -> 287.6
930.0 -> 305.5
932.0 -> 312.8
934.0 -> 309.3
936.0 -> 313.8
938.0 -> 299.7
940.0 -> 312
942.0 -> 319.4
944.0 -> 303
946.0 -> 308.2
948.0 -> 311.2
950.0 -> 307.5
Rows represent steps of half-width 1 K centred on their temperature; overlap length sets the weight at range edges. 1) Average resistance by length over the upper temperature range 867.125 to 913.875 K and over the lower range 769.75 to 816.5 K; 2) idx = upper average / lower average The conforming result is 1.36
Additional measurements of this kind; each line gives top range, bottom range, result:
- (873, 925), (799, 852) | 1.41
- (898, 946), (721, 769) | 1.13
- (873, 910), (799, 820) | 1.37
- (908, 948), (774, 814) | 1.54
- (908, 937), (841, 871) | 1.68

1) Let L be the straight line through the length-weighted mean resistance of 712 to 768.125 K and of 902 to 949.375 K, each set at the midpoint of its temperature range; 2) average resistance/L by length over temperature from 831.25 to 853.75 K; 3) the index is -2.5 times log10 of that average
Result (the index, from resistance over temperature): 0.48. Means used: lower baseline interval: 263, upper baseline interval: 296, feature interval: 180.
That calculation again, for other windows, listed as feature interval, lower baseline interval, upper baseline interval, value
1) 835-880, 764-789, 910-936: 0.306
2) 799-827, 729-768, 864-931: 0.250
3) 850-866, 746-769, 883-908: 0.479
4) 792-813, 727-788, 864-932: 0.353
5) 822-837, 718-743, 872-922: 0.230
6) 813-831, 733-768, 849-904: 0.077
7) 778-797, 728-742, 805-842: 0.215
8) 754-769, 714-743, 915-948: 0.177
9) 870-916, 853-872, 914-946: -0.139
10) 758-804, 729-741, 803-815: 0.106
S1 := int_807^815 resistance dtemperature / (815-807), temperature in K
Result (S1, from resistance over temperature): 211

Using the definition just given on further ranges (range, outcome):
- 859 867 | 199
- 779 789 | 210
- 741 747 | 253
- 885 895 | 283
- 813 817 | 216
